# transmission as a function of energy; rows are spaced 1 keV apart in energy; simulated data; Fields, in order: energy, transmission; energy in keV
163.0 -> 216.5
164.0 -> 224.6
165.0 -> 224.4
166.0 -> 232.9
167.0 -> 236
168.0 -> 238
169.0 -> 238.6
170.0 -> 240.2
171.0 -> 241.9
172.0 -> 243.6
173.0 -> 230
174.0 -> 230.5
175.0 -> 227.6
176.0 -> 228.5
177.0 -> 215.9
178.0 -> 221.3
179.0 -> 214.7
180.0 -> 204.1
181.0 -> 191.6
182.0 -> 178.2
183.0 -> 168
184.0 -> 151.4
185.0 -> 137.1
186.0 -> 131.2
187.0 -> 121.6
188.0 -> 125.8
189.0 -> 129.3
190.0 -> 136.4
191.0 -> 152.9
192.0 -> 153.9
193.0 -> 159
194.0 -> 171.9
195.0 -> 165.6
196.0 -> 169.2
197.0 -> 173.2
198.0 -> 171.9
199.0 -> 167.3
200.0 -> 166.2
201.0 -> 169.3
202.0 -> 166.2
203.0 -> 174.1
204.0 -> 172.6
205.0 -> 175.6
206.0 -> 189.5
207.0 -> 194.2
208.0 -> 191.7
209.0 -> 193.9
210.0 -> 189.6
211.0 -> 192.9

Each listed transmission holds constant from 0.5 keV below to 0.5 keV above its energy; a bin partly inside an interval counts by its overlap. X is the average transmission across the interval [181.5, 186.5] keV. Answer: 153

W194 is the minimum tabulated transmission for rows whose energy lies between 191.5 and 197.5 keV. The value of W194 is 153.9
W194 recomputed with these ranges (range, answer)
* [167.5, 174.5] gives 230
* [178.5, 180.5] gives 204.1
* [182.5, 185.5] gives 137.1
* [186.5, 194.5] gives 121.6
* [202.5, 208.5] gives 172.6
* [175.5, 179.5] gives 214.7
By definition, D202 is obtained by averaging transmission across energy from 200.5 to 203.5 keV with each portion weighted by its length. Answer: 170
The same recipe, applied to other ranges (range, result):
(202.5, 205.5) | 174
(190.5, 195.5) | 161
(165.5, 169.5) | 236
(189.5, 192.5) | 148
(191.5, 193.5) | 156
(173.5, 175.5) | 229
